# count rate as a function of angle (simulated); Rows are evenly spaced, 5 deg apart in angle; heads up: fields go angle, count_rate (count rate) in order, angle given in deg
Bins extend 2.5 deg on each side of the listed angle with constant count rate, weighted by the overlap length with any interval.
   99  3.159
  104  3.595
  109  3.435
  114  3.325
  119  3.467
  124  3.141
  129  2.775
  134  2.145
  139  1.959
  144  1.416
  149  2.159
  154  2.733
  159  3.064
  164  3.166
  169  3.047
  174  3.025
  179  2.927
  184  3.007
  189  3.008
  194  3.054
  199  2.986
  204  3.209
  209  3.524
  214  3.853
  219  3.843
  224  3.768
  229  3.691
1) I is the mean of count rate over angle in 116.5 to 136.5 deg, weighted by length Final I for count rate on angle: 2.88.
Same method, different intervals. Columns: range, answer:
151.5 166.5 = 2.99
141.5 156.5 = 2.1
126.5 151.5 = 2.09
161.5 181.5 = 3.04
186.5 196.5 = 3.03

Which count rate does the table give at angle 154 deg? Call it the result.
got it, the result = 2.733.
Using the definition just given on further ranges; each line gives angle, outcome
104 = 3.595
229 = 3.691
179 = 2.927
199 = 2.986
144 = 1.416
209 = 3.524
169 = 3.047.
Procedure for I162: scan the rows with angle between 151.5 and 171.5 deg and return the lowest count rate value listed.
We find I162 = 2.733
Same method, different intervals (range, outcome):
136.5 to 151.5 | 1.416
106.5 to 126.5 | 3.141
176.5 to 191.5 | 2.927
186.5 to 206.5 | 2.986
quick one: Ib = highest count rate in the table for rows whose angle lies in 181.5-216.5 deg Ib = 3.853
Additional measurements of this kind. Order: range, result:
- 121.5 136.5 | 3.141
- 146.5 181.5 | 3.166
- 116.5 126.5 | 3.467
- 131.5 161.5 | 3.064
